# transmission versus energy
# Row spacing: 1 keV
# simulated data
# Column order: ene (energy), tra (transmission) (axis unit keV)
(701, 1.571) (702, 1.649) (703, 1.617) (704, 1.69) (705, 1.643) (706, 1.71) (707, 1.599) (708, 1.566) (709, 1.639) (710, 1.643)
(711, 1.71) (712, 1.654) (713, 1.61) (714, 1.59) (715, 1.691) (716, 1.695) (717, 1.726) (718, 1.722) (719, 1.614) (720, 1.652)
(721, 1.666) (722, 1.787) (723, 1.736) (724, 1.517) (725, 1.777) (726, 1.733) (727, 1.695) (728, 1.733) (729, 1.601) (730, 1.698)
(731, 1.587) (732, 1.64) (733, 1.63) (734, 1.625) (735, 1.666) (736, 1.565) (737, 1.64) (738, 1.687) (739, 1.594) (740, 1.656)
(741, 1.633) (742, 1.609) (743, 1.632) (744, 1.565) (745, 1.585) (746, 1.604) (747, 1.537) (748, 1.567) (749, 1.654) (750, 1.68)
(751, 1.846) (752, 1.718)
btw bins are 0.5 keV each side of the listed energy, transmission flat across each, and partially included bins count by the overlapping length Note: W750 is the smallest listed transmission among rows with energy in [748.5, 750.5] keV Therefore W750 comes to 1.654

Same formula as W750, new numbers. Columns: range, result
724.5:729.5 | 1.601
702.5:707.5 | 1.599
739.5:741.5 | 1.633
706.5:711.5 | 1.566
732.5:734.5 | 1.625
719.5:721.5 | 1.652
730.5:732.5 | 1.587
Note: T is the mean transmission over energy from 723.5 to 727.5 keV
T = 1.68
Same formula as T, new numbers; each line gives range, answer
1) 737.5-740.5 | 1.65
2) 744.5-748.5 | 1.57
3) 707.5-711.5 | 1.64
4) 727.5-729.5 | 1.67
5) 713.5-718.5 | 1.68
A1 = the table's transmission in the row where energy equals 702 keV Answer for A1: 1.649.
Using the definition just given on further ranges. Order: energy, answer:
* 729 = 1.601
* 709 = 1.639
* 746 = 1.604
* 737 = 1.64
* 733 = 1.63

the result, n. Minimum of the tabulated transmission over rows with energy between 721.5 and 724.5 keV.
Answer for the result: 1.517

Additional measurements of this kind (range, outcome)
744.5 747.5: 1.537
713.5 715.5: 1.59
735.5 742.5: 1.565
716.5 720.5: 1.614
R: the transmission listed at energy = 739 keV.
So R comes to 1.594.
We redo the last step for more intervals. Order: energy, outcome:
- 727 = 1.695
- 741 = 1.633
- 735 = 1.666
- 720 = 1.652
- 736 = 1.565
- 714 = 1.59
